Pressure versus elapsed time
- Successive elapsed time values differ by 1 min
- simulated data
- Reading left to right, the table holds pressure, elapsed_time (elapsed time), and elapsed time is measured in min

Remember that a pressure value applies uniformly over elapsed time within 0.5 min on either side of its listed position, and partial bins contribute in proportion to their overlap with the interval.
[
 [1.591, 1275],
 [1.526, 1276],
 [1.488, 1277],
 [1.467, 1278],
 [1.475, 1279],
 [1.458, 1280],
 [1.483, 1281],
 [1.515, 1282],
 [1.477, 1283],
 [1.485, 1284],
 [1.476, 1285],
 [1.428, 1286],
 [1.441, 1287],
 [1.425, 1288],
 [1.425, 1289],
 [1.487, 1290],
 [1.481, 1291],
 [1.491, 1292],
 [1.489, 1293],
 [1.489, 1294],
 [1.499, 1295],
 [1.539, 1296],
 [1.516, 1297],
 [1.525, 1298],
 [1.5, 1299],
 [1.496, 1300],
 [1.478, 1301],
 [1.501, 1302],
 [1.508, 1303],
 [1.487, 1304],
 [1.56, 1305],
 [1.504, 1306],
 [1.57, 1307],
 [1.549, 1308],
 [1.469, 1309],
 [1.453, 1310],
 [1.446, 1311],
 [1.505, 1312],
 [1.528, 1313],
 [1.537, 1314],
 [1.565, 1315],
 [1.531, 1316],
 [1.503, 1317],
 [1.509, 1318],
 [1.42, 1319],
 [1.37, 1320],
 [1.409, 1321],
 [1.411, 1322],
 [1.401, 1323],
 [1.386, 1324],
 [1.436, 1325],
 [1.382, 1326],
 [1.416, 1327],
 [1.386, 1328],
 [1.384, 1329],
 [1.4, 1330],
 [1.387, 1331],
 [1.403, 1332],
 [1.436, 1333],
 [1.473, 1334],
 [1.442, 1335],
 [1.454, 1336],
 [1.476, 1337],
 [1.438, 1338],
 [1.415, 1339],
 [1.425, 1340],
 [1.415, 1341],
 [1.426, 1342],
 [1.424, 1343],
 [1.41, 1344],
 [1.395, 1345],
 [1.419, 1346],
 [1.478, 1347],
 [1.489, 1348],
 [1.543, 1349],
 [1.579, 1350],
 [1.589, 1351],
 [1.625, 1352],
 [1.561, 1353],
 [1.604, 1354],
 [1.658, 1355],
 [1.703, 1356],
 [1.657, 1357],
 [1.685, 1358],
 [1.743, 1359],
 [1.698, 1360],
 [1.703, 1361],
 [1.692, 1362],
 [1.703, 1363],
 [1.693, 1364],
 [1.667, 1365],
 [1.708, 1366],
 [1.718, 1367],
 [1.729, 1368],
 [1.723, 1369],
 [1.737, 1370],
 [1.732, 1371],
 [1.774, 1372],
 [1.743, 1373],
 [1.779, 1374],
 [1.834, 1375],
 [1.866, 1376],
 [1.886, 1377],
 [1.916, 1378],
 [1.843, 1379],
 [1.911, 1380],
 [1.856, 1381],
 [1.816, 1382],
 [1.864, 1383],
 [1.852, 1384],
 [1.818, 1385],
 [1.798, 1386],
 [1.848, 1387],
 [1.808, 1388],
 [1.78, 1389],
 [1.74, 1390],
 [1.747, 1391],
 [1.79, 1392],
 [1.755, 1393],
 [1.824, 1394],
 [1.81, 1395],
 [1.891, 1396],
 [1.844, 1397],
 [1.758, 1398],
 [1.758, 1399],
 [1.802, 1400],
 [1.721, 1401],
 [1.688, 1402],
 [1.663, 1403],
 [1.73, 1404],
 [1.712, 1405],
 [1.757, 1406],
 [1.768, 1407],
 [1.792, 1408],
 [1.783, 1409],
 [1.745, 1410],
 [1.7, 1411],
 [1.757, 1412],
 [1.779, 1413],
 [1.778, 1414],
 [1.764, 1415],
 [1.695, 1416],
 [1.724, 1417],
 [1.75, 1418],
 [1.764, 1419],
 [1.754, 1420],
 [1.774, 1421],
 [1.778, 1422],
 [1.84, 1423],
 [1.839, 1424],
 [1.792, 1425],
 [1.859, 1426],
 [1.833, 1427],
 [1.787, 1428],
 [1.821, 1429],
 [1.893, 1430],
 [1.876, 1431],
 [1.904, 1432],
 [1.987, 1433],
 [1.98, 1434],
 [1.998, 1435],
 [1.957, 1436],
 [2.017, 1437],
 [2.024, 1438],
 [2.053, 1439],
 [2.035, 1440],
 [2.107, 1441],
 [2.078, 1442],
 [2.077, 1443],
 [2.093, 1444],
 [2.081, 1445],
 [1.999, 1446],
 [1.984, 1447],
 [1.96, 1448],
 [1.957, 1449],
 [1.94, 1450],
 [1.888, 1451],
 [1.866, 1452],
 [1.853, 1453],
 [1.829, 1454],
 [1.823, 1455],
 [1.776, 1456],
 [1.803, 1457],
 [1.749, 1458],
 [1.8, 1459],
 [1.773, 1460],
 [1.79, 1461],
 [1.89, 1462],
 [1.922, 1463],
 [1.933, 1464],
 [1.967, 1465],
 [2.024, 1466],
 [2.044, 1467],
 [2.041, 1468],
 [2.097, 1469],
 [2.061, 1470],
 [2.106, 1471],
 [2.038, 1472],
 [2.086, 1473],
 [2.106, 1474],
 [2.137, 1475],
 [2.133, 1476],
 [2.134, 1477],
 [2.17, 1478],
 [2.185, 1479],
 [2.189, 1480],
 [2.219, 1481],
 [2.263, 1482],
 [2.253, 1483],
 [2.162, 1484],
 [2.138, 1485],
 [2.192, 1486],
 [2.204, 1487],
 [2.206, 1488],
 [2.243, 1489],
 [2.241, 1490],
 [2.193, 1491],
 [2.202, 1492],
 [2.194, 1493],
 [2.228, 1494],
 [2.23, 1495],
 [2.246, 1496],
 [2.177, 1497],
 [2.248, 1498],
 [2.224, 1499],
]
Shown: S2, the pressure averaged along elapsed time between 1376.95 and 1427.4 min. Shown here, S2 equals 1.79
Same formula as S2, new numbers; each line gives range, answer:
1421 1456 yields 1.93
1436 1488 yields 2.02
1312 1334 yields 1.44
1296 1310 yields 1.51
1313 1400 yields 1.62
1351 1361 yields 1.66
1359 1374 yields 1.72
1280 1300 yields 1.48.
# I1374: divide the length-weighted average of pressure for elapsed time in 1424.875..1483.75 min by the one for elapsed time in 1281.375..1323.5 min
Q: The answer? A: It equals 1.3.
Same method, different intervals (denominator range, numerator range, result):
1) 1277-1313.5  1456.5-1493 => 1.39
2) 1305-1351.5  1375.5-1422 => 1.23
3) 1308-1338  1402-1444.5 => 1.28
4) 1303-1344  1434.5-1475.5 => 1.36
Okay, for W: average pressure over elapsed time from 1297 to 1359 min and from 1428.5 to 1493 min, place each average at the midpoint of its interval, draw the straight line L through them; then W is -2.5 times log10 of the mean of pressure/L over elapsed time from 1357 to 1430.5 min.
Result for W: -0.02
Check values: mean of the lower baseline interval 1.49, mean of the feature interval 1.78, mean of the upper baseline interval 2.03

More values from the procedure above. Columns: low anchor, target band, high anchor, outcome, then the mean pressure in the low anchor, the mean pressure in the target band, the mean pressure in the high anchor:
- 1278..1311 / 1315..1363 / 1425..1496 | 0.095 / 1.49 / 1.5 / 2.02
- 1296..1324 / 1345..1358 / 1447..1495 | 0.041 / 1.49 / 1.57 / 2.04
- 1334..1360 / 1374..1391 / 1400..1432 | -0.114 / 1.52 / 1.84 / 1.77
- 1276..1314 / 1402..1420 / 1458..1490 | 0.077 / 1.49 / 1.74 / 2.08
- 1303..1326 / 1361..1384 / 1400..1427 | -0.087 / 1.48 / 1.78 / 1.76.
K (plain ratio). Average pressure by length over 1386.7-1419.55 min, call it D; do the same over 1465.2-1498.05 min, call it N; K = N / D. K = 1.2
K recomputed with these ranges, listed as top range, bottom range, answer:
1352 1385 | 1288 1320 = 1.17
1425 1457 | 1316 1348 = 1.36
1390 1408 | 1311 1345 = 1.23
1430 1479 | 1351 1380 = 1.15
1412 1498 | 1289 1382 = 1.28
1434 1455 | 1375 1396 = 1.09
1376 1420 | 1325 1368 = 1.17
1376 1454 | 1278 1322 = 1.24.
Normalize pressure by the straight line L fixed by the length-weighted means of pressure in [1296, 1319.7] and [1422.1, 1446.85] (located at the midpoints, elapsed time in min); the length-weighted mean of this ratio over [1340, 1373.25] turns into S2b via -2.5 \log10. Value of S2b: 0.043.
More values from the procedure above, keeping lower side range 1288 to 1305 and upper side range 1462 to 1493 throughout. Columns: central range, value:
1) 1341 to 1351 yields 0.14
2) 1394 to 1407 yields 0.06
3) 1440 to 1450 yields -0.01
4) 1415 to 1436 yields 0.06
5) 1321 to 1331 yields 0.14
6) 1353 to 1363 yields 0.02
